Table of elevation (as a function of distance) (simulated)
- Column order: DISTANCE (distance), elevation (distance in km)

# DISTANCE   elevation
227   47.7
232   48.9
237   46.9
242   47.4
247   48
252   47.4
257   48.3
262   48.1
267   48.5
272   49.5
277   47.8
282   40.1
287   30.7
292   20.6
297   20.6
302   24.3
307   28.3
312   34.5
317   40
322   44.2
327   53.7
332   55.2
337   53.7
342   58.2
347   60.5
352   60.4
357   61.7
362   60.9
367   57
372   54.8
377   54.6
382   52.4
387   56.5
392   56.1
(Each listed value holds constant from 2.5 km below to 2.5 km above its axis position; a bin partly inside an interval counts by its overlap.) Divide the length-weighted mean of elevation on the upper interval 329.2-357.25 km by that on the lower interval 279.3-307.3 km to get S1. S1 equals 2.11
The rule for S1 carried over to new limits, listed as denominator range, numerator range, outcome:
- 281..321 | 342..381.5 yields 1.94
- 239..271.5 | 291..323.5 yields 0.63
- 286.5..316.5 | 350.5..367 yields 2.23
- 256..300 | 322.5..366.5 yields 1.48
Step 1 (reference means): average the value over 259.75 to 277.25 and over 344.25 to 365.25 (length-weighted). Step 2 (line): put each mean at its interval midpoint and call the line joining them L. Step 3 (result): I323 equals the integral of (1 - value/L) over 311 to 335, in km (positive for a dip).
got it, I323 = 4.3 km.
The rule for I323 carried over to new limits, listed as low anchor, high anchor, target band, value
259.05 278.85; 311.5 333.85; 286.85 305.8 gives 9.5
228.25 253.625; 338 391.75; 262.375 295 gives 6.9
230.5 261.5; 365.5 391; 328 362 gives -3.2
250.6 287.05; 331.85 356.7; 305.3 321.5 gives 5.3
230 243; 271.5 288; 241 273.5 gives -2.3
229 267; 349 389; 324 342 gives 0.0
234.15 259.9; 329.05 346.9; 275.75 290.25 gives 3.7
